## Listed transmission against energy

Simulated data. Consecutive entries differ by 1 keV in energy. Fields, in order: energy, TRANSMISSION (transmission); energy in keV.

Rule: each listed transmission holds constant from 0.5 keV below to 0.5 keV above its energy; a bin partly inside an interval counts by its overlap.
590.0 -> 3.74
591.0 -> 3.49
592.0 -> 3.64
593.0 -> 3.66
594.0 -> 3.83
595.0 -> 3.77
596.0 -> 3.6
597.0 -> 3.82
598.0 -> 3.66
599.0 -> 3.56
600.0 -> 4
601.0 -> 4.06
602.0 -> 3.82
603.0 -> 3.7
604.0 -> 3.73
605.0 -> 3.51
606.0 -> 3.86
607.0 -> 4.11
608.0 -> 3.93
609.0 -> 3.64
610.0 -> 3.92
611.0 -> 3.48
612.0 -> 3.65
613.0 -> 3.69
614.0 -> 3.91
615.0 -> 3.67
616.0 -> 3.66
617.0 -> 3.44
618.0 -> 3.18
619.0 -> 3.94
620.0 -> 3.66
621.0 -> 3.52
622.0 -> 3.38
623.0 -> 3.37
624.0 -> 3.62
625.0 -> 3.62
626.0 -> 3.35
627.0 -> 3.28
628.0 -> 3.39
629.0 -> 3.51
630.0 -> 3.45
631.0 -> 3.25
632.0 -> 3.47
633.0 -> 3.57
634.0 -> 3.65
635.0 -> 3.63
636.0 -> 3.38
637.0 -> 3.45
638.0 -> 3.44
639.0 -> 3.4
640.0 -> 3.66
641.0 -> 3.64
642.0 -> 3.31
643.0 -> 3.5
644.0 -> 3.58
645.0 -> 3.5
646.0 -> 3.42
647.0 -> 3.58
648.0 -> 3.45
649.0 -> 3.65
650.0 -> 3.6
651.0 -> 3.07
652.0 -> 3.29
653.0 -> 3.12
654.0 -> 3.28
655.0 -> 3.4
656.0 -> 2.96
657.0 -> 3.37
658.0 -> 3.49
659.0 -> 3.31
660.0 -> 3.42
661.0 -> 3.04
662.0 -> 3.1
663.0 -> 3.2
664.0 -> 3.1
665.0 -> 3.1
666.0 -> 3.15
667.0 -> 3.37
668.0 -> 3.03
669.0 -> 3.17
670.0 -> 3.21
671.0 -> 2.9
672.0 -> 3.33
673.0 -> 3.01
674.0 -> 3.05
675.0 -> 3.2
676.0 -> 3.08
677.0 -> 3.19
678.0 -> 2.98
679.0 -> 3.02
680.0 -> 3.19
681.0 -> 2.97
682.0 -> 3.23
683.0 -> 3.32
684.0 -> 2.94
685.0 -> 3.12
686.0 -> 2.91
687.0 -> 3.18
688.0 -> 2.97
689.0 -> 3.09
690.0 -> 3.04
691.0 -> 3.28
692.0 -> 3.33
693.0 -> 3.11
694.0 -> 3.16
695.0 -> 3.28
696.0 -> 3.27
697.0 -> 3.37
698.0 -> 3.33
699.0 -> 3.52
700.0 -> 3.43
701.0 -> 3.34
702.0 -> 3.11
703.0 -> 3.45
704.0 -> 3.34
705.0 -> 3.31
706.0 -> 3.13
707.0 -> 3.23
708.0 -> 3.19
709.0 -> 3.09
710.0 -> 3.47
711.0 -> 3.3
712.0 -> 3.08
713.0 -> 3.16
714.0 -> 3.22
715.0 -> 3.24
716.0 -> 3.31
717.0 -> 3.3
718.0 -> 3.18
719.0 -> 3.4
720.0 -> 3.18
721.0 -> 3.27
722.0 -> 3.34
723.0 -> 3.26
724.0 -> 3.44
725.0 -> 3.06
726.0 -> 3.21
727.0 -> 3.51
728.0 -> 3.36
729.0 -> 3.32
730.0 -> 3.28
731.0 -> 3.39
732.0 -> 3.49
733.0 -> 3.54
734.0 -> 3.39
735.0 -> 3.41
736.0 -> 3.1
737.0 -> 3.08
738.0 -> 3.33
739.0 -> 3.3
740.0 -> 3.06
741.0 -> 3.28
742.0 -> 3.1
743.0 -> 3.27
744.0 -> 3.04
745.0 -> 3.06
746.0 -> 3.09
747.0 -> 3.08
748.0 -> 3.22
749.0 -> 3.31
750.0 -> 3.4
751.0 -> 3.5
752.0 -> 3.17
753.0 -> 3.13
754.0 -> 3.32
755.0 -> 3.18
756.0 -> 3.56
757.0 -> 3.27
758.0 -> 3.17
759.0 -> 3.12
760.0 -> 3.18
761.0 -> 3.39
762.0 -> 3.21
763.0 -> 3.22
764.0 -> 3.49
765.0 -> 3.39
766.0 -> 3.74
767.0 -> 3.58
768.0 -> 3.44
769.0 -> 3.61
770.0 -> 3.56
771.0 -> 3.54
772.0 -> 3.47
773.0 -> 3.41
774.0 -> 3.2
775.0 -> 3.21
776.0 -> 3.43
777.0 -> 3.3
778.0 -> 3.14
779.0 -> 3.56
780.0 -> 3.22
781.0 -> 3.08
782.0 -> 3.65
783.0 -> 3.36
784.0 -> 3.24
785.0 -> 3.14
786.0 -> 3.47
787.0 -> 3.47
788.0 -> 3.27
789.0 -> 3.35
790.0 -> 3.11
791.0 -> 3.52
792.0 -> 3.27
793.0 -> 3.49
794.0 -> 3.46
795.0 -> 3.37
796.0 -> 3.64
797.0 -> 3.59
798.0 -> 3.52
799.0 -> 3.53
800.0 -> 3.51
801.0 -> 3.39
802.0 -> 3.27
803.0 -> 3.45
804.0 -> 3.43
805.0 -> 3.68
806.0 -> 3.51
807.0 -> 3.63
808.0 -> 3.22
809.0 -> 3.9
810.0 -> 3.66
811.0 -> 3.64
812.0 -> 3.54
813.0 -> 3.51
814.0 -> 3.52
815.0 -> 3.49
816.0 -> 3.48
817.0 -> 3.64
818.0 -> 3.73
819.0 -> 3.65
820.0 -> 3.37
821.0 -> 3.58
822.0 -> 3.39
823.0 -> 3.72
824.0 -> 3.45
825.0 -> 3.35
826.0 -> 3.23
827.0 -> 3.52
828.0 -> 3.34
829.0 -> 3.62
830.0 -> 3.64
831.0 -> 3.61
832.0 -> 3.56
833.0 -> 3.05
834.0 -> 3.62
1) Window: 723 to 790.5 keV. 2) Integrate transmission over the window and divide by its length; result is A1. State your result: 3.31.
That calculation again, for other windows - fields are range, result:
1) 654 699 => 3.17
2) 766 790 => 3.38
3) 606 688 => 3.37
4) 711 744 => 3.27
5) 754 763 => 3.26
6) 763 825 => 3.46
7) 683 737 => 3.26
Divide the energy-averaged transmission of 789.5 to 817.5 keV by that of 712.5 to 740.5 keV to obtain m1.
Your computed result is 1.06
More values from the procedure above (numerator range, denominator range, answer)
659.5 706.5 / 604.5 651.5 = 0.89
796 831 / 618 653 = 1.01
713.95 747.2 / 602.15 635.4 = 0.91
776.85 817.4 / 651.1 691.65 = 1.09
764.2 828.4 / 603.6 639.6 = 0.97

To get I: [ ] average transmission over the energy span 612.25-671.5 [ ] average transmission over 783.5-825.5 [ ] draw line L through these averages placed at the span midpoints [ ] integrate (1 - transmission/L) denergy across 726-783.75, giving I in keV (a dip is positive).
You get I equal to 2.3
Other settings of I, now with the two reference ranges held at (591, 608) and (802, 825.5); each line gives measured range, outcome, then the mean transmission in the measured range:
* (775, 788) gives 0.88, 3.33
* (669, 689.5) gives 3.26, 3.1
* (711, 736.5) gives 2.37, 3.3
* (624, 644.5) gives 1.37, 3.48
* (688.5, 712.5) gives 2.62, 3.26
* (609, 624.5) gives 0.59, 3.61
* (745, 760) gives 1.51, 3.24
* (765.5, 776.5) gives 0.35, 3.47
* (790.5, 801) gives 0.22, 3.49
